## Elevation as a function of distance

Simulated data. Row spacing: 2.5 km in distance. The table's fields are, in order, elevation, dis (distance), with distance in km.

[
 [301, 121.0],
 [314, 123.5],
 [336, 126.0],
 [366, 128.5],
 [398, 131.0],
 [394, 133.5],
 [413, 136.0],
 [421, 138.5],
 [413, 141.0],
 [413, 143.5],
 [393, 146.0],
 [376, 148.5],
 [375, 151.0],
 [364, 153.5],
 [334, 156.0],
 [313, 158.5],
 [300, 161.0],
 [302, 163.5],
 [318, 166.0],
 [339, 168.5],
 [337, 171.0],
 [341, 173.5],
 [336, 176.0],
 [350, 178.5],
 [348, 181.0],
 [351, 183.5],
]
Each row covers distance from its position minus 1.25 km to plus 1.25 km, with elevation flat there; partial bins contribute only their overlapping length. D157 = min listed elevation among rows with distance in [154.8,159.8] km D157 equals 313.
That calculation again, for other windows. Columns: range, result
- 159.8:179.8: 300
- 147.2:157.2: 334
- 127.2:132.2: 366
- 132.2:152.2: 375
